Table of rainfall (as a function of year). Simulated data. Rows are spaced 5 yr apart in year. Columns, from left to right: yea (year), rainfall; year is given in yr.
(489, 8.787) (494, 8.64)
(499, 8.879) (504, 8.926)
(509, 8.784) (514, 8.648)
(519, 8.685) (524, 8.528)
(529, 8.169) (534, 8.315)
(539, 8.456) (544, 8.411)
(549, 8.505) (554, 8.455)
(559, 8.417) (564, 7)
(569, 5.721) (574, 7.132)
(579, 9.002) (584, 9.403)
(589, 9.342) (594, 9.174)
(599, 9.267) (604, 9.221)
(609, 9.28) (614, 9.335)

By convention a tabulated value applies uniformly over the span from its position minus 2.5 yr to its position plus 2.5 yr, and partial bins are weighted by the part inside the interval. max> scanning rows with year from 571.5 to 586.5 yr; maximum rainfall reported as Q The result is 9.403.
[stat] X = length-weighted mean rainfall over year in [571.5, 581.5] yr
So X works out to 8.07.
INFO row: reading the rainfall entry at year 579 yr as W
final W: 9.002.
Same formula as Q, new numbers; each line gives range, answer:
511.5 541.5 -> 8.685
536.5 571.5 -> 8.505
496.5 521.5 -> 8.926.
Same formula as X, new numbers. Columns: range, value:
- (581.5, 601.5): 9.3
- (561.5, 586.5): 7.65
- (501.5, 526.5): 8.71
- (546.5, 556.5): 8.48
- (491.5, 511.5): 8.81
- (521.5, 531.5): 8.35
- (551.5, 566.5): 7.96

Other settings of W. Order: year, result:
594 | 9.174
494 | 8.64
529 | 8.169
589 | 9.342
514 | 8.648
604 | 9.221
